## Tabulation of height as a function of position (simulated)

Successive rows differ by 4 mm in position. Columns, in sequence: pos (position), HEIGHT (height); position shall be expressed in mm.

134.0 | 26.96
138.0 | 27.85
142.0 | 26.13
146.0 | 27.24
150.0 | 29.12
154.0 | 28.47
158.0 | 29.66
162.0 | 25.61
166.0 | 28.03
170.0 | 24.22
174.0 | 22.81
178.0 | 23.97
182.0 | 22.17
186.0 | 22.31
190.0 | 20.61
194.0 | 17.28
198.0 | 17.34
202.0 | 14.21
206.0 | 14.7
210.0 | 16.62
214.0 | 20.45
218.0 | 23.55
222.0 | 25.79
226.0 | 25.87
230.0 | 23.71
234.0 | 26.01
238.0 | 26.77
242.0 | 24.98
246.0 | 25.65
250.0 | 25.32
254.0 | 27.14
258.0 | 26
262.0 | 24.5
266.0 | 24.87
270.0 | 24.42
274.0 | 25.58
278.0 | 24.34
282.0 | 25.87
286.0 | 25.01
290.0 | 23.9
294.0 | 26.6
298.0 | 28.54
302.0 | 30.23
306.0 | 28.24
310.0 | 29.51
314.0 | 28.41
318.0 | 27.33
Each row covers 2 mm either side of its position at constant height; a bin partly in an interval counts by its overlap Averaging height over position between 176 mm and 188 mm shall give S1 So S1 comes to 22.8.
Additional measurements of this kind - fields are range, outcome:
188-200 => 18.4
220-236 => 25.3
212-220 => 22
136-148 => 27.1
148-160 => 29.1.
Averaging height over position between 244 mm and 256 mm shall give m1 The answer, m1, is 26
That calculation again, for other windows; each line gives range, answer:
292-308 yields 28.4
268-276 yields 25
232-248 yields 25.9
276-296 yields 25.1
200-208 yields 14.5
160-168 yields 26.8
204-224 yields 20.2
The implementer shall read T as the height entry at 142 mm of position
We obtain 26.13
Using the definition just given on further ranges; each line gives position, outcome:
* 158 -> 29.66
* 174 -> 22.81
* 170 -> 24.22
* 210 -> 16.62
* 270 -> 24.42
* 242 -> 24.98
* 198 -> 17.34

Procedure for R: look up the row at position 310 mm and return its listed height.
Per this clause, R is 29.51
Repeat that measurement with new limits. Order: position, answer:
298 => 28.54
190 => 20.61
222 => 25.79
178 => 23.97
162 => 25.61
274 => 25.58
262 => 24.5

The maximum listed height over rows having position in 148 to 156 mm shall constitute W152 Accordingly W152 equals 29.12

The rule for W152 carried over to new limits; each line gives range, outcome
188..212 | 20.61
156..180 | 29.66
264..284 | 25.87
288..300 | 28.54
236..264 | 27.14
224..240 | 26.77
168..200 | 24.22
